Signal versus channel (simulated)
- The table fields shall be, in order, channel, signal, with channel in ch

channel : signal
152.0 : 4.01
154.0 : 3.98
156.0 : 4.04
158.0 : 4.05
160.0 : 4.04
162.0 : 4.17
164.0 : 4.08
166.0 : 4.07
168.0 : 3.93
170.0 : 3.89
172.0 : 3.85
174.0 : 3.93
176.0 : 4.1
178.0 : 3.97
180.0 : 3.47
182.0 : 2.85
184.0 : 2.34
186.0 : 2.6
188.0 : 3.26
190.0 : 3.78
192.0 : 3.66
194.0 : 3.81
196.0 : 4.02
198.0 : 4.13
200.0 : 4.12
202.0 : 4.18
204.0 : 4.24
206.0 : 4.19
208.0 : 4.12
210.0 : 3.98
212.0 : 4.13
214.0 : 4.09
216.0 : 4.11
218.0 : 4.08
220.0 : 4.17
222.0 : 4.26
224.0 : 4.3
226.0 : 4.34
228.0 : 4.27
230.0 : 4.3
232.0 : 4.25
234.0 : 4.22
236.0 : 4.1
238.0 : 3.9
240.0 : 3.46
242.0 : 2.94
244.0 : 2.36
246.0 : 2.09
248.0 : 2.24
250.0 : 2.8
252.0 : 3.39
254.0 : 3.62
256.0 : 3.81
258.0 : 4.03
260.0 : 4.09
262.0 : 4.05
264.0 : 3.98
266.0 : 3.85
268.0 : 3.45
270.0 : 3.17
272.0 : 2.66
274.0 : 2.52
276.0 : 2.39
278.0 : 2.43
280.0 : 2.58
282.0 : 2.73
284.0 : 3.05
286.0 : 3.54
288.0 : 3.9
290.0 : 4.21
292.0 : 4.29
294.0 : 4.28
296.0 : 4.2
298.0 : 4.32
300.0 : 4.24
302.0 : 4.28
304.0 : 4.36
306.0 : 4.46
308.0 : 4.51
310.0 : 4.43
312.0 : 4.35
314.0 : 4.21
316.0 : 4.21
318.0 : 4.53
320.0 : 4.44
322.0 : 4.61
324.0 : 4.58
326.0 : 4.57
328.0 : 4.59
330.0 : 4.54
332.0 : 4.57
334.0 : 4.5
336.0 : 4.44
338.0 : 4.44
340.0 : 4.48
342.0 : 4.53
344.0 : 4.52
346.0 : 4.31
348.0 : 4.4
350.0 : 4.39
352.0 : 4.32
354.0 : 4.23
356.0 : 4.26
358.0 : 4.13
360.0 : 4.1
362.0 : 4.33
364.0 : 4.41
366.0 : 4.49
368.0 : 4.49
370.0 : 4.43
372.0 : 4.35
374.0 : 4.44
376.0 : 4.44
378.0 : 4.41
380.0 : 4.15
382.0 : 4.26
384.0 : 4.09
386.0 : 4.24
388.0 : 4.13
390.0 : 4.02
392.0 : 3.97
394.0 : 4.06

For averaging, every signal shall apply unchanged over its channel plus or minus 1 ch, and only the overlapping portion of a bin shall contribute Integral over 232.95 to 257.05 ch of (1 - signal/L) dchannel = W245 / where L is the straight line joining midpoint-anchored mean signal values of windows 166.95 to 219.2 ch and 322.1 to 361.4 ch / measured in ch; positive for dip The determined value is 4.61 ch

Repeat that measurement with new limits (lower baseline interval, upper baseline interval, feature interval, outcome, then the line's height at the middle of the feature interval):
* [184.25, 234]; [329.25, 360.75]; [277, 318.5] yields 3.0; 4.25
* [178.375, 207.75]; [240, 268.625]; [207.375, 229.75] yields -4.2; 3.51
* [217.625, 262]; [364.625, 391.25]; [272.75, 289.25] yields 4.1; 3.87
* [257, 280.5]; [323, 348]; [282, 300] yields -1.1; 3.69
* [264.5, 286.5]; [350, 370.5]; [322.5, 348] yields -3.9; 3.92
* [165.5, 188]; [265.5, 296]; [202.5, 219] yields -3.2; 3.45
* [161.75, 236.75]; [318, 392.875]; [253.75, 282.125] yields 5.6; 4.12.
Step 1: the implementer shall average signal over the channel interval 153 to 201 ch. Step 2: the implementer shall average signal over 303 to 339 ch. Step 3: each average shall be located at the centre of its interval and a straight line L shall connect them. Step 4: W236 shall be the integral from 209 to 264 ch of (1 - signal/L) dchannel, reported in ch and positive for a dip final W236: 3.8 ch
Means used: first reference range 3.76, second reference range 4.46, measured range 3.76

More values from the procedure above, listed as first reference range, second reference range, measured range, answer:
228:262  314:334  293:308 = -0.40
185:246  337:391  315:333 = -1.32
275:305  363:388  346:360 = -0.39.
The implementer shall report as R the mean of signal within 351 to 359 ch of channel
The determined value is 4.24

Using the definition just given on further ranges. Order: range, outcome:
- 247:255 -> 3.01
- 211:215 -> 4.11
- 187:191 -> 3.52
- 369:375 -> 4.41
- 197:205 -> 4.17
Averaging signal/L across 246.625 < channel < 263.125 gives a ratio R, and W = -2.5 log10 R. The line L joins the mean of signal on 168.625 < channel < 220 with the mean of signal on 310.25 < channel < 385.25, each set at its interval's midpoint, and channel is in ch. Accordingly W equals 0.16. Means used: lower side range 3.8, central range 3.48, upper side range 4.39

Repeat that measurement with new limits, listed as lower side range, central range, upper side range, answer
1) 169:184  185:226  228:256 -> -0.13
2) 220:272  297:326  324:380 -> -0.07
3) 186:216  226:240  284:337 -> -0.02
